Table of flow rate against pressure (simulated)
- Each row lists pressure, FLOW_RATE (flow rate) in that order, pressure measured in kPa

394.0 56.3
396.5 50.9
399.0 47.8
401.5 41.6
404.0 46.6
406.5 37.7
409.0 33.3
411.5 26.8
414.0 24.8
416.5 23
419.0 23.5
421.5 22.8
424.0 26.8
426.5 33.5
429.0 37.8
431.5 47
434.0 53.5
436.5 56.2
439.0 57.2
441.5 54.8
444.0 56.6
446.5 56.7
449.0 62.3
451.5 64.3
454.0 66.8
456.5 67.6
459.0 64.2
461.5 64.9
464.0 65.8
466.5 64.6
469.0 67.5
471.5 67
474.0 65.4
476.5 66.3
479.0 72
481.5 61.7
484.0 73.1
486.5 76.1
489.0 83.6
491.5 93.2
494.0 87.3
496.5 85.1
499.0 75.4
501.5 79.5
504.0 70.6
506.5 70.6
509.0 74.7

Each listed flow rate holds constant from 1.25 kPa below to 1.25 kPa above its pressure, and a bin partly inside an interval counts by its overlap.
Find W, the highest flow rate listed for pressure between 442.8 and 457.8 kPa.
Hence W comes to 67.6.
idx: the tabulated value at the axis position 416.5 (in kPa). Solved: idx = 23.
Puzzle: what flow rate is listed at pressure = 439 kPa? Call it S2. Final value 57.2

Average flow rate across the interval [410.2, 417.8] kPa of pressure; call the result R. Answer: 24.9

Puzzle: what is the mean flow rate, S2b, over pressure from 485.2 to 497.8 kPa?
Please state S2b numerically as 85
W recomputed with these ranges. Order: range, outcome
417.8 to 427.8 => 33.5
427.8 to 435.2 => 53.5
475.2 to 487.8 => 76.1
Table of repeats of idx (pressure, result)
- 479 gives 72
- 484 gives 73.1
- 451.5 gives 64.3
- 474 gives 65.4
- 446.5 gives 56.7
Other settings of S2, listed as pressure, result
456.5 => 67.6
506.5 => 70.6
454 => 66.8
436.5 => 56.2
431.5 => 47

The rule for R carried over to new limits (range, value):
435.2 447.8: 56.3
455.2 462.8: 65.6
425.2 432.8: 39.4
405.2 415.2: 30.8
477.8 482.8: 66.9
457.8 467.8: 64.9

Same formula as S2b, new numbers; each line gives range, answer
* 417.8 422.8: 23.2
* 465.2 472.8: 66.4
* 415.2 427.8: 26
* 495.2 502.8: 80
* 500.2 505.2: 75.1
